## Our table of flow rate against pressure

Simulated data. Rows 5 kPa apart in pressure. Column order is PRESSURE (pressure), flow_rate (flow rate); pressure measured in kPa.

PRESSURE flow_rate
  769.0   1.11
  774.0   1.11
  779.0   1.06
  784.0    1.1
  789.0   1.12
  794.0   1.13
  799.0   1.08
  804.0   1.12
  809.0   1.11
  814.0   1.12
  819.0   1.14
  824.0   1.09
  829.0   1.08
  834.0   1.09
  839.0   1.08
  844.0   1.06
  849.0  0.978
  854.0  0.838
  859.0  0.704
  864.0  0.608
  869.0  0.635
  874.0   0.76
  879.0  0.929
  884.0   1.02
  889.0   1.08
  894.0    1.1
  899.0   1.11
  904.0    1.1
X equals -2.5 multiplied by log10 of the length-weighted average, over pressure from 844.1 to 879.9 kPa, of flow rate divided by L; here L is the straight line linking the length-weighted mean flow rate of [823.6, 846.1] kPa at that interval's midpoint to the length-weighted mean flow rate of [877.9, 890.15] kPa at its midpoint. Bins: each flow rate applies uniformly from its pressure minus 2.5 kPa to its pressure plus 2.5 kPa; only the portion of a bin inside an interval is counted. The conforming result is 0.30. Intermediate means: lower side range 1.08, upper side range 1.01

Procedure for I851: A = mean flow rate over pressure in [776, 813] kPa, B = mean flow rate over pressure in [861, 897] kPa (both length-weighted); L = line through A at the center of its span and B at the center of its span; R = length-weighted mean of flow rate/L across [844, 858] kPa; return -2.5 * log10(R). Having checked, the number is 0.05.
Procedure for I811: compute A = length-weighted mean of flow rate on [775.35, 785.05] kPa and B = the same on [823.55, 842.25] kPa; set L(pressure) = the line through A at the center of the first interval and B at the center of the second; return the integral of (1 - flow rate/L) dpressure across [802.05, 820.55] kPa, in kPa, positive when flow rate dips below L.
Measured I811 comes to -0.7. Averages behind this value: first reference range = 1.08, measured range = 1.12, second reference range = 1.08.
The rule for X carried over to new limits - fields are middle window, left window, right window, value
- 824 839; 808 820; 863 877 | -0.11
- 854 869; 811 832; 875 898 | 0.47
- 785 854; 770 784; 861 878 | -0.20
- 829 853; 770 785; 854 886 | -0.19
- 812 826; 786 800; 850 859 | -0.13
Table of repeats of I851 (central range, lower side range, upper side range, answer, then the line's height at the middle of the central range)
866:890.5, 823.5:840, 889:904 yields 0.25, 1.1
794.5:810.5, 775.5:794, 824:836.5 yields -0.01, 1.09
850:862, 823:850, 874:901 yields 0.31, 1.05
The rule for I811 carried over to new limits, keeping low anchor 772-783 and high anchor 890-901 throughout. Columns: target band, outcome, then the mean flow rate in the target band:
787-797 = -0.32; 1.12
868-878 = 3.25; 0.742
